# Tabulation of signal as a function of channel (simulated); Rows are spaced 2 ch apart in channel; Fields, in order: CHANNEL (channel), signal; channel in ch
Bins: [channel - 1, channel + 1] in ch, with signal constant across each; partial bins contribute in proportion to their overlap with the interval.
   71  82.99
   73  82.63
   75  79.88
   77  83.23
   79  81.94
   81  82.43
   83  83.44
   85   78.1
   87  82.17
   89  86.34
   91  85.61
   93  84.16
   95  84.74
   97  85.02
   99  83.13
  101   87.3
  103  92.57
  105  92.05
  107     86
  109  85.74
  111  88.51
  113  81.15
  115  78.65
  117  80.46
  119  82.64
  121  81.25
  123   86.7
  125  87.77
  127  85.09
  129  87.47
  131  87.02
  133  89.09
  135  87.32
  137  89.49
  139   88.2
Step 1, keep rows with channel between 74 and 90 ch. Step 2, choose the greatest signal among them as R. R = 86.34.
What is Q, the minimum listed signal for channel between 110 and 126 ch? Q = 78.65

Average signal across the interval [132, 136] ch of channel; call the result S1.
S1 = 88.2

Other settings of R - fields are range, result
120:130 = 87.77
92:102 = 87.3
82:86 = 83.44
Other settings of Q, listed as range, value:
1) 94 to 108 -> 83.13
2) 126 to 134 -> 85.09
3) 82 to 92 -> 78.1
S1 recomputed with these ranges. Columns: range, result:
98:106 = 88.8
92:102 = 84.9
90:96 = 84.8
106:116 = 84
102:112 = 89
